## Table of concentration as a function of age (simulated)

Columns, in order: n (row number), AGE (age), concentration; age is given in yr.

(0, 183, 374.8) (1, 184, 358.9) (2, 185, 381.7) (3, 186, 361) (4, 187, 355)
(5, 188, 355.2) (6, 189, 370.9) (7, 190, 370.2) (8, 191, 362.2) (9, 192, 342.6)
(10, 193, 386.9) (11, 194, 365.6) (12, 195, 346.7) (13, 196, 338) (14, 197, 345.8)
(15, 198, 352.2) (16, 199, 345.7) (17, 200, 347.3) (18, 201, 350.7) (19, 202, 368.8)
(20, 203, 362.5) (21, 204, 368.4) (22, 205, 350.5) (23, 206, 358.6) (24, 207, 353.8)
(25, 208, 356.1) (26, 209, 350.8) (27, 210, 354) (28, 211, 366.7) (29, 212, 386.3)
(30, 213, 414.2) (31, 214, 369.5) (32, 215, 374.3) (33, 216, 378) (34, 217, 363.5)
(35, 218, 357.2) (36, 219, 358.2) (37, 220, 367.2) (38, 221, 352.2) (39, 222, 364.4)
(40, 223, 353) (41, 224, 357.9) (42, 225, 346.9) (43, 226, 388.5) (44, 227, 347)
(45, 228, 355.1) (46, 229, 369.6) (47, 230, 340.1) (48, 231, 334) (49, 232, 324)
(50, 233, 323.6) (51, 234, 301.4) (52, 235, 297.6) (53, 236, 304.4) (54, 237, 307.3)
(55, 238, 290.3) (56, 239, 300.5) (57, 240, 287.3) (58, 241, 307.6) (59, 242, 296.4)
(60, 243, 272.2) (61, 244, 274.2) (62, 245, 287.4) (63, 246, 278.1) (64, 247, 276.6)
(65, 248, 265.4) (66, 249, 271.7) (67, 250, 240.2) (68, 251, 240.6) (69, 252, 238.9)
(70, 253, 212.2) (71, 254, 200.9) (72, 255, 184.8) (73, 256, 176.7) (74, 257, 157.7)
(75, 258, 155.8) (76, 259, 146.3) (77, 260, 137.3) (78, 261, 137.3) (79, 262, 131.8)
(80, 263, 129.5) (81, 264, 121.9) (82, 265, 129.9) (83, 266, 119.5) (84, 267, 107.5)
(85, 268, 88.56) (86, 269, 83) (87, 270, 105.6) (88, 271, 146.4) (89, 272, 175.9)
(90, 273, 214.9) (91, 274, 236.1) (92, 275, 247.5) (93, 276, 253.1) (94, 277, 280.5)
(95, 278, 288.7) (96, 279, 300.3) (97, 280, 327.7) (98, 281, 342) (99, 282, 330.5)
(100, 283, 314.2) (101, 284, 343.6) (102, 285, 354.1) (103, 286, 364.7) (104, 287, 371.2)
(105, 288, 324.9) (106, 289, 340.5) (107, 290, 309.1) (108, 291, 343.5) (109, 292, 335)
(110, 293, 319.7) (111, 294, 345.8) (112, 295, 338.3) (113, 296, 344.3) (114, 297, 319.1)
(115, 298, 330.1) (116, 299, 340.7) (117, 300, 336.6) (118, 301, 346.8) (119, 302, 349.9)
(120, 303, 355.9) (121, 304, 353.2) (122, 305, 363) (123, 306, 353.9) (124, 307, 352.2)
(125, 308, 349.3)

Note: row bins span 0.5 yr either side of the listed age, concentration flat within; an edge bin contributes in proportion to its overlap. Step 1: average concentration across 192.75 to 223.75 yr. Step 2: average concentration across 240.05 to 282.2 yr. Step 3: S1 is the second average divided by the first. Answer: 0.59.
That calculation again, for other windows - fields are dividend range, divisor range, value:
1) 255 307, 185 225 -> 0.72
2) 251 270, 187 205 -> 0.42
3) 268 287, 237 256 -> 0.99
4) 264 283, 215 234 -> 0.59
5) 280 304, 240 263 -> 1.53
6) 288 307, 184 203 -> 0.95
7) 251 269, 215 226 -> 0.42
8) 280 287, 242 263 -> 1.60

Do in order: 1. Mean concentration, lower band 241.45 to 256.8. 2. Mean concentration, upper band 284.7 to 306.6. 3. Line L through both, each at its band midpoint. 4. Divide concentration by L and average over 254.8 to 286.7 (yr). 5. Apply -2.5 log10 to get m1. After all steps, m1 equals 0.38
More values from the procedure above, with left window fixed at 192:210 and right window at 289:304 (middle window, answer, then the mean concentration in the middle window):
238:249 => 0.22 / 284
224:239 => 0.06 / 331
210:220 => -0.06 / 373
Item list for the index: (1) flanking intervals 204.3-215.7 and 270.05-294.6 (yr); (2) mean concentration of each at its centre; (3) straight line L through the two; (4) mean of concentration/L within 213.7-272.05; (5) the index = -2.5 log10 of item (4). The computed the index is 0.293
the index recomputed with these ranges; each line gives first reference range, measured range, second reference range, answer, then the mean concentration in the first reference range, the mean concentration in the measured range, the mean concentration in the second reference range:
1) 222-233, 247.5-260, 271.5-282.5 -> 0.452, 351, 205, 272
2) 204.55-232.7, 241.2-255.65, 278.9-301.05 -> 0.353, 360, 253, 336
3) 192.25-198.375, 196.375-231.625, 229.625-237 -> -0.075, 355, 360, 317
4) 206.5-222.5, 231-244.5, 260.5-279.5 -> -0.054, 367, 300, 174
